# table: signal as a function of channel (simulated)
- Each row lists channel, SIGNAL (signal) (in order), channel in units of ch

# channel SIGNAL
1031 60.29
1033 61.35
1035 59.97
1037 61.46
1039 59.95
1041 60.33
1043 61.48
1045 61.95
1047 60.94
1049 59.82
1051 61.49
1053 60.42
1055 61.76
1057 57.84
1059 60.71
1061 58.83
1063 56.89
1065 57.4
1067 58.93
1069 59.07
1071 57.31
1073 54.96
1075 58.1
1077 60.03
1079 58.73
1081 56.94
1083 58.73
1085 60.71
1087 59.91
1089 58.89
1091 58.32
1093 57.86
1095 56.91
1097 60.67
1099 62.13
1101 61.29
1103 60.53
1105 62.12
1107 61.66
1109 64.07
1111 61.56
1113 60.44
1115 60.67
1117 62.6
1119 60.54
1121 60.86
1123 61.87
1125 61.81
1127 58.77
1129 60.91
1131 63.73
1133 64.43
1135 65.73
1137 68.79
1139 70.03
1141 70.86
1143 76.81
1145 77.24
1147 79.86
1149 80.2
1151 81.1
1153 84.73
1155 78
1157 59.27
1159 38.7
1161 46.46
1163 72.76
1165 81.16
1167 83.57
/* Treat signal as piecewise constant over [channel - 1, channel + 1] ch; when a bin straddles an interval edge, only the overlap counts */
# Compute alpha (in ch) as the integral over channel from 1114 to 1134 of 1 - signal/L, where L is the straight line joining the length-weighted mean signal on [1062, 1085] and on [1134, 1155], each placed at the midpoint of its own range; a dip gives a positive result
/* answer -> 2.5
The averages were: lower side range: 58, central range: 61.6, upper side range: 75.7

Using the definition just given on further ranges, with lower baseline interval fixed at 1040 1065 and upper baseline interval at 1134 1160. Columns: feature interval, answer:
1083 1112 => 2.3 ch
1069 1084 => 1.2 ch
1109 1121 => 1.1 ch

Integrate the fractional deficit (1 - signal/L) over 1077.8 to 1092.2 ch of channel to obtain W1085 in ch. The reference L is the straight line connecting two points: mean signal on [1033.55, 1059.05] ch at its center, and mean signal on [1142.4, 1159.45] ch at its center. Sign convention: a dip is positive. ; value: 1.5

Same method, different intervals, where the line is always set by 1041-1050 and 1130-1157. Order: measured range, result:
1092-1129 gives 4.4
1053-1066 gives 0.8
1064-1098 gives 3.6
